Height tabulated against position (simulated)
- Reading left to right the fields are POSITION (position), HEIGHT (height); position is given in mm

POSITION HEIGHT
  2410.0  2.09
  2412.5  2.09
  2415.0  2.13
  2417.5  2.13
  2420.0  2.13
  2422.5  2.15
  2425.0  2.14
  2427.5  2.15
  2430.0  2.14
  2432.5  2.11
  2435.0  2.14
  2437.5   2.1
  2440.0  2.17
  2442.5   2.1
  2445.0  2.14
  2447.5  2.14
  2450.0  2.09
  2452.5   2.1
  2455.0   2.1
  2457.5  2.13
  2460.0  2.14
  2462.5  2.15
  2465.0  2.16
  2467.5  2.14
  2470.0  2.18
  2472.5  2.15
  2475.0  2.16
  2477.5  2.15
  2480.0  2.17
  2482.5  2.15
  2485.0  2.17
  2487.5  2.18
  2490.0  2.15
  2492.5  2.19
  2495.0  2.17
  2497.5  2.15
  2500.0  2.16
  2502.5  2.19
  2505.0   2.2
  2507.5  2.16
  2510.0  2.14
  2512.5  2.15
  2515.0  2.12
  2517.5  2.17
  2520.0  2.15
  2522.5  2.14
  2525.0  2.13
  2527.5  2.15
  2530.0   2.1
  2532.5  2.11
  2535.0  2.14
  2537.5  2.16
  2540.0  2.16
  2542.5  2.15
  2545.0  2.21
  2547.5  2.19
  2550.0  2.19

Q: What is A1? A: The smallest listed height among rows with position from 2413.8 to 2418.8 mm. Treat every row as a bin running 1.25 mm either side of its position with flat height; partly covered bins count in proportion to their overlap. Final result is 2.13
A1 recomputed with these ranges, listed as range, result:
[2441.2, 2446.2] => 2.1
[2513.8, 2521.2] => 2.12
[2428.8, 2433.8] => 2.11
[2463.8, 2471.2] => 2.14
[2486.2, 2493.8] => 2.15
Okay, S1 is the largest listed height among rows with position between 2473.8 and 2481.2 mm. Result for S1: 2.17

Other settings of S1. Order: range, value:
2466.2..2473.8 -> 2.18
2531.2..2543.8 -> 2.16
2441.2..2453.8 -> 2.14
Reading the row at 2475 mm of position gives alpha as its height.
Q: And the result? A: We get 2.16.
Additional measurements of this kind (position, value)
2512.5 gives 2.15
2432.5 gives 2.11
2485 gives 2.17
